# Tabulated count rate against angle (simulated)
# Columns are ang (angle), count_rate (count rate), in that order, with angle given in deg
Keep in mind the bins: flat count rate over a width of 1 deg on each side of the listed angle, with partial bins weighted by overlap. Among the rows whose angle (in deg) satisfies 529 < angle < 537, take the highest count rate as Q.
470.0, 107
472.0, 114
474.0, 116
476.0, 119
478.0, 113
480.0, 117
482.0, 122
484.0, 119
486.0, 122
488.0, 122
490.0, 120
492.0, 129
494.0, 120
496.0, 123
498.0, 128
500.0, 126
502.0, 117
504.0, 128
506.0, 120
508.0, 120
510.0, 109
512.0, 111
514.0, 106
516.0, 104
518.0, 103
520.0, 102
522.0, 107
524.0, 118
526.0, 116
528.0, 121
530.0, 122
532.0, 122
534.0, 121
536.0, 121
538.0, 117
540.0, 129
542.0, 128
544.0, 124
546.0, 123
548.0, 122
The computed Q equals 122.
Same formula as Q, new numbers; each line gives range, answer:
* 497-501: 128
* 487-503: 129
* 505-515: 120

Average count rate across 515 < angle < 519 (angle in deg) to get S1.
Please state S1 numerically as 104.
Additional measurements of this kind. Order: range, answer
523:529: 118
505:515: 113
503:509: 123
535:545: 124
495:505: 124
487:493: 124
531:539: 120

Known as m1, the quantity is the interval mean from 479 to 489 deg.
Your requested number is 120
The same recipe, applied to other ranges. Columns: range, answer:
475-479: 116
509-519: 107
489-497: 123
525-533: 120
